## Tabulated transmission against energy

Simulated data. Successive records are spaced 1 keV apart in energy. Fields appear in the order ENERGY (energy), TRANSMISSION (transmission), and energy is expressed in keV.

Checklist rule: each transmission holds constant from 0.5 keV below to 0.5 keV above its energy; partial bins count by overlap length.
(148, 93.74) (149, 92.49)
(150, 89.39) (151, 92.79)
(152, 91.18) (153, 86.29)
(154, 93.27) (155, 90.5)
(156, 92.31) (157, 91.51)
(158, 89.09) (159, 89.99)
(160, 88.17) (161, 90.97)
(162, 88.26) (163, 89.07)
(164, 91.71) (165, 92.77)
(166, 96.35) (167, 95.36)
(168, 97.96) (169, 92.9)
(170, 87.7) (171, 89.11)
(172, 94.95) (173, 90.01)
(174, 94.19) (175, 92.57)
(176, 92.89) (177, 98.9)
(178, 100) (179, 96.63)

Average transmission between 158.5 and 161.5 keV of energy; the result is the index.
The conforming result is 89.7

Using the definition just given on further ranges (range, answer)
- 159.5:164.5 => 89.6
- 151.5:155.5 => 90.3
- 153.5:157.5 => 91.9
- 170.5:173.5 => 91.4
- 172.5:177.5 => 93.7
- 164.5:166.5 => 94.6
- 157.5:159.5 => 89.5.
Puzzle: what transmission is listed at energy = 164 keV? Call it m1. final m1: 91.71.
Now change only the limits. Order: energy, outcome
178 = 100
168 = 97.96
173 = 90.01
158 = 89.09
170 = 87.7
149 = 92.49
